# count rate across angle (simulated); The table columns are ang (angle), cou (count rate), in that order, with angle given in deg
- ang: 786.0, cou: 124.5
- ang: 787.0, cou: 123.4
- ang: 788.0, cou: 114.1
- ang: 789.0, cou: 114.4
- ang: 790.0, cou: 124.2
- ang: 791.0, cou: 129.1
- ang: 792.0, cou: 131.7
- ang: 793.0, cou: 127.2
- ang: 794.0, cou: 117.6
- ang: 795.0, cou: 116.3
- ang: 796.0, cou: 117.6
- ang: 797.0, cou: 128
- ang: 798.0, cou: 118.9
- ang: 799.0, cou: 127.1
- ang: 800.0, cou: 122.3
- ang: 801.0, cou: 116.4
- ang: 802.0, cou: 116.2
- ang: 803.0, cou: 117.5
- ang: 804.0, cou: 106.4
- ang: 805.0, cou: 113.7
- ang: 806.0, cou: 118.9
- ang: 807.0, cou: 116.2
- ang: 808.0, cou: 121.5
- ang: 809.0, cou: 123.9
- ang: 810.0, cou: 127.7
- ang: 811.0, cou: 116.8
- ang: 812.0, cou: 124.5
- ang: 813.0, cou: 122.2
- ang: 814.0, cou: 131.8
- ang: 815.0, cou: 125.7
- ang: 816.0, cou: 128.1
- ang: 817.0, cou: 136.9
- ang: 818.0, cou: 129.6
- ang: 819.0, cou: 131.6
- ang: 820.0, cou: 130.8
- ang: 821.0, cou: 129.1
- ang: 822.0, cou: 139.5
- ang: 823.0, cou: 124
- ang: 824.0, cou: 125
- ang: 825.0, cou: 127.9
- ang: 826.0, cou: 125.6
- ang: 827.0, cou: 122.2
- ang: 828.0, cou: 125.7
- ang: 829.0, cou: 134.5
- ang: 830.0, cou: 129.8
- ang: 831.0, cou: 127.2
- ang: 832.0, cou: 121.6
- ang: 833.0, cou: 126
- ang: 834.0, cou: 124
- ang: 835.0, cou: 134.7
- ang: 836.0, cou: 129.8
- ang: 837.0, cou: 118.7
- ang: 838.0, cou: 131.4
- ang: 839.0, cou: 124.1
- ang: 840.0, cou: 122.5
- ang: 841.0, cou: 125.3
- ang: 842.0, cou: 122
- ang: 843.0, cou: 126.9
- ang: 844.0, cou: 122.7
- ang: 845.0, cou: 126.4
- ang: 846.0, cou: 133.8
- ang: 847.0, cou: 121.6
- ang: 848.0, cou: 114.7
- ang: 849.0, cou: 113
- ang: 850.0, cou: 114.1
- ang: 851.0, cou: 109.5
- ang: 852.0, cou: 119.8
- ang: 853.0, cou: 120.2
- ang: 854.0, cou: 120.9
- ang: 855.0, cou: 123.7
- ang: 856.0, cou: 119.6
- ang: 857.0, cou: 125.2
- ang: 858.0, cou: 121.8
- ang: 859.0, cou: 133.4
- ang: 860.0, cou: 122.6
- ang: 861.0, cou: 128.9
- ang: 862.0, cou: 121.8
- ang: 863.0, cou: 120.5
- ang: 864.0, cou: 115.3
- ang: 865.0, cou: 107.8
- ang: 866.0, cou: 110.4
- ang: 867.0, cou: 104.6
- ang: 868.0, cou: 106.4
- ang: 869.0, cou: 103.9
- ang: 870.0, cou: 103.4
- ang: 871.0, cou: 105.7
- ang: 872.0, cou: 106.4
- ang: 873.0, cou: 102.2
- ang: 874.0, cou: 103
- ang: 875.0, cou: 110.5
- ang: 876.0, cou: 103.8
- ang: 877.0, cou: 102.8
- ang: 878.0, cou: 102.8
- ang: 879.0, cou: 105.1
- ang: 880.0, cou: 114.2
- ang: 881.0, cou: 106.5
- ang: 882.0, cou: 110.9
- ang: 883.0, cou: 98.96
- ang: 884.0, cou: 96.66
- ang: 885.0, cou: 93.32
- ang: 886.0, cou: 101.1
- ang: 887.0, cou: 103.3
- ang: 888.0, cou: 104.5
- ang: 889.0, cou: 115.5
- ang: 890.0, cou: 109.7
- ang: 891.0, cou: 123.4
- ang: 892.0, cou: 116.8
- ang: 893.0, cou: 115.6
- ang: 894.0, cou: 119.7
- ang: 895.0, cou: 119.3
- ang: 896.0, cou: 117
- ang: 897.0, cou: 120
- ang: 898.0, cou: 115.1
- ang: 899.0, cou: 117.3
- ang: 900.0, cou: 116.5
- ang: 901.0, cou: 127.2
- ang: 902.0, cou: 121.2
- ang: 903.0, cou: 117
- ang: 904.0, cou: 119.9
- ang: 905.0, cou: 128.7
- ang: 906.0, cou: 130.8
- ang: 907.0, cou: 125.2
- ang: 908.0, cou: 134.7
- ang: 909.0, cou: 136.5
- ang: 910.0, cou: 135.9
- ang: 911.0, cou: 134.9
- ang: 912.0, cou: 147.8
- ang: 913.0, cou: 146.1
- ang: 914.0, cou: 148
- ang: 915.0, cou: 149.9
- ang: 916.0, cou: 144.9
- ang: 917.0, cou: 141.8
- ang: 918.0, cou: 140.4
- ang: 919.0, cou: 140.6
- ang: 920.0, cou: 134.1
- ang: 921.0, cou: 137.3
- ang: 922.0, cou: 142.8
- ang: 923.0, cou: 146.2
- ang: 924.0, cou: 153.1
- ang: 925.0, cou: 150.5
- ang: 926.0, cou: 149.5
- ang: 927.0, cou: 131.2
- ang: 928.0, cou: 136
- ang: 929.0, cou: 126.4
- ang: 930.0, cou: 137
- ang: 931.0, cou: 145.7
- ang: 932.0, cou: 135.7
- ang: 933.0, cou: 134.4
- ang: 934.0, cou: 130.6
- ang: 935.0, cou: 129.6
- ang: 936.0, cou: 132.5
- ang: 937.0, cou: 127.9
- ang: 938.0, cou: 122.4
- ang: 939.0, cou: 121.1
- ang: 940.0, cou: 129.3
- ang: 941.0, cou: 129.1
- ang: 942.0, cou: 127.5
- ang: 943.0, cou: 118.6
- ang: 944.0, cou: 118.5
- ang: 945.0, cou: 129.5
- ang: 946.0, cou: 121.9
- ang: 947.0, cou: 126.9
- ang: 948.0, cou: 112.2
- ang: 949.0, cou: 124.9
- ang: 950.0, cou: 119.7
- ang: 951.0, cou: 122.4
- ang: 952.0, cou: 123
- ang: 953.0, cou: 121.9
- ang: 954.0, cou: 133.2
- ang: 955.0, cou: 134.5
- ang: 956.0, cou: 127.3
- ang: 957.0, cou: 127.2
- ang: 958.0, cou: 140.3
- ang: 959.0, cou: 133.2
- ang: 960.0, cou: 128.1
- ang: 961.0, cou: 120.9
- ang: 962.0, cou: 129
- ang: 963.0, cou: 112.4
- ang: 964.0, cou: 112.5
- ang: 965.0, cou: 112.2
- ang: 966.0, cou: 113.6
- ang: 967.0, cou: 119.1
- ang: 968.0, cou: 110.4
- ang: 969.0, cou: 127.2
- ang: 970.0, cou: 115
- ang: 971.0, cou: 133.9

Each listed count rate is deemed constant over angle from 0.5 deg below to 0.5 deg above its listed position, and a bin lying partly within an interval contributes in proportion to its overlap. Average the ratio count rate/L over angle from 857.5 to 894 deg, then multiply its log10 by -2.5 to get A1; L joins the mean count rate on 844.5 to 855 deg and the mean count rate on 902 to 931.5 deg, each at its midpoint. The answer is 0.15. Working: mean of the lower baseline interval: 120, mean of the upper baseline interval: 138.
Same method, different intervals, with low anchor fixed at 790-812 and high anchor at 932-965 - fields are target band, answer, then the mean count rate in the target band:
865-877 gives 0.17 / 105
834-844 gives -0.03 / 126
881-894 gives 0.15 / 108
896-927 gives -0.09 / 135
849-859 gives 0.02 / 120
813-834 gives -0.06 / 128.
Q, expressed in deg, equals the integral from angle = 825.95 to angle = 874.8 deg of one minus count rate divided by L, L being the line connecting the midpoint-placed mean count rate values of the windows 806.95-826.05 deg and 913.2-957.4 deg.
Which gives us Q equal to 3.4 deg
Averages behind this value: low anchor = 127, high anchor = 133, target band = 120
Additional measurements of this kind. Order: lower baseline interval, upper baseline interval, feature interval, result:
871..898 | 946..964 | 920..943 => -2.94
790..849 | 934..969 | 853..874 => 1.57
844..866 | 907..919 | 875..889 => 2.80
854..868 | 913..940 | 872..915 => 3.82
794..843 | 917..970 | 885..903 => 1.75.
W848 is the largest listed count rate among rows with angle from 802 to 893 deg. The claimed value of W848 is 139.5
